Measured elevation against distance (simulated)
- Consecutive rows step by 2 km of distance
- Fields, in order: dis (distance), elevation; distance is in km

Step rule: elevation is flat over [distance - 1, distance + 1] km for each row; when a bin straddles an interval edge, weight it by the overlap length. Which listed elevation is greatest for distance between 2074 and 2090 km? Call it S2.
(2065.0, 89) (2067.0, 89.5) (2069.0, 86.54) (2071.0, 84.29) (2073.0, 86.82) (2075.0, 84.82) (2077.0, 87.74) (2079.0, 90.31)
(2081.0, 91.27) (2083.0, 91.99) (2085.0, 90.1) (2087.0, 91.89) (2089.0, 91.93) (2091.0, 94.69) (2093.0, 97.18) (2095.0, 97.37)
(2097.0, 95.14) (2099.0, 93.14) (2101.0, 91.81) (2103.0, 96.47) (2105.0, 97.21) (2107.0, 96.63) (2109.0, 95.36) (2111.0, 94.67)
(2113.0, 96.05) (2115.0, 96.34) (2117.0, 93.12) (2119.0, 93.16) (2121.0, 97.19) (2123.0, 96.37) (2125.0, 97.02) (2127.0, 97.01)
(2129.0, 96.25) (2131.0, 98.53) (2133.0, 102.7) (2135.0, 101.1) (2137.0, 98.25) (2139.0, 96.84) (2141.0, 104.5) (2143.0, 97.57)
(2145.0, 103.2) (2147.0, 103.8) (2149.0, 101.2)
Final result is 91.99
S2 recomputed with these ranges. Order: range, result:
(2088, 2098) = 97.37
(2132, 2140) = 102.7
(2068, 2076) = 86.82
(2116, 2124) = 97.19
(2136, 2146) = 104.5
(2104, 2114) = 97.21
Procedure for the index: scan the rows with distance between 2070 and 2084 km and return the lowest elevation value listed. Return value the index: 84.29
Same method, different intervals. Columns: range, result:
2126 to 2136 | 96.25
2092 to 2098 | 95.14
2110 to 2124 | 93.12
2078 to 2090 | 90.1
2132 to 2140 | 96.84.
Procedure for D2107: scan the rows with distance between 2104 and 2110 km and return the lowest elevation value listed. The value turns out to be 95.36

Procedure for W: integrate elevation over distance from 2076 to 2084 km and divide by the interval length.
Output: 90.3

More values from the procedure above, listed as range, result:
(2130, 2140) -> 99.5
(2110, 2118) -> 95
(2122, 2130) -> 96.7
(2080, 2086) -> 91.1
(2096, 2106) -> 94.8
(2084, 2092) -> 92.2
